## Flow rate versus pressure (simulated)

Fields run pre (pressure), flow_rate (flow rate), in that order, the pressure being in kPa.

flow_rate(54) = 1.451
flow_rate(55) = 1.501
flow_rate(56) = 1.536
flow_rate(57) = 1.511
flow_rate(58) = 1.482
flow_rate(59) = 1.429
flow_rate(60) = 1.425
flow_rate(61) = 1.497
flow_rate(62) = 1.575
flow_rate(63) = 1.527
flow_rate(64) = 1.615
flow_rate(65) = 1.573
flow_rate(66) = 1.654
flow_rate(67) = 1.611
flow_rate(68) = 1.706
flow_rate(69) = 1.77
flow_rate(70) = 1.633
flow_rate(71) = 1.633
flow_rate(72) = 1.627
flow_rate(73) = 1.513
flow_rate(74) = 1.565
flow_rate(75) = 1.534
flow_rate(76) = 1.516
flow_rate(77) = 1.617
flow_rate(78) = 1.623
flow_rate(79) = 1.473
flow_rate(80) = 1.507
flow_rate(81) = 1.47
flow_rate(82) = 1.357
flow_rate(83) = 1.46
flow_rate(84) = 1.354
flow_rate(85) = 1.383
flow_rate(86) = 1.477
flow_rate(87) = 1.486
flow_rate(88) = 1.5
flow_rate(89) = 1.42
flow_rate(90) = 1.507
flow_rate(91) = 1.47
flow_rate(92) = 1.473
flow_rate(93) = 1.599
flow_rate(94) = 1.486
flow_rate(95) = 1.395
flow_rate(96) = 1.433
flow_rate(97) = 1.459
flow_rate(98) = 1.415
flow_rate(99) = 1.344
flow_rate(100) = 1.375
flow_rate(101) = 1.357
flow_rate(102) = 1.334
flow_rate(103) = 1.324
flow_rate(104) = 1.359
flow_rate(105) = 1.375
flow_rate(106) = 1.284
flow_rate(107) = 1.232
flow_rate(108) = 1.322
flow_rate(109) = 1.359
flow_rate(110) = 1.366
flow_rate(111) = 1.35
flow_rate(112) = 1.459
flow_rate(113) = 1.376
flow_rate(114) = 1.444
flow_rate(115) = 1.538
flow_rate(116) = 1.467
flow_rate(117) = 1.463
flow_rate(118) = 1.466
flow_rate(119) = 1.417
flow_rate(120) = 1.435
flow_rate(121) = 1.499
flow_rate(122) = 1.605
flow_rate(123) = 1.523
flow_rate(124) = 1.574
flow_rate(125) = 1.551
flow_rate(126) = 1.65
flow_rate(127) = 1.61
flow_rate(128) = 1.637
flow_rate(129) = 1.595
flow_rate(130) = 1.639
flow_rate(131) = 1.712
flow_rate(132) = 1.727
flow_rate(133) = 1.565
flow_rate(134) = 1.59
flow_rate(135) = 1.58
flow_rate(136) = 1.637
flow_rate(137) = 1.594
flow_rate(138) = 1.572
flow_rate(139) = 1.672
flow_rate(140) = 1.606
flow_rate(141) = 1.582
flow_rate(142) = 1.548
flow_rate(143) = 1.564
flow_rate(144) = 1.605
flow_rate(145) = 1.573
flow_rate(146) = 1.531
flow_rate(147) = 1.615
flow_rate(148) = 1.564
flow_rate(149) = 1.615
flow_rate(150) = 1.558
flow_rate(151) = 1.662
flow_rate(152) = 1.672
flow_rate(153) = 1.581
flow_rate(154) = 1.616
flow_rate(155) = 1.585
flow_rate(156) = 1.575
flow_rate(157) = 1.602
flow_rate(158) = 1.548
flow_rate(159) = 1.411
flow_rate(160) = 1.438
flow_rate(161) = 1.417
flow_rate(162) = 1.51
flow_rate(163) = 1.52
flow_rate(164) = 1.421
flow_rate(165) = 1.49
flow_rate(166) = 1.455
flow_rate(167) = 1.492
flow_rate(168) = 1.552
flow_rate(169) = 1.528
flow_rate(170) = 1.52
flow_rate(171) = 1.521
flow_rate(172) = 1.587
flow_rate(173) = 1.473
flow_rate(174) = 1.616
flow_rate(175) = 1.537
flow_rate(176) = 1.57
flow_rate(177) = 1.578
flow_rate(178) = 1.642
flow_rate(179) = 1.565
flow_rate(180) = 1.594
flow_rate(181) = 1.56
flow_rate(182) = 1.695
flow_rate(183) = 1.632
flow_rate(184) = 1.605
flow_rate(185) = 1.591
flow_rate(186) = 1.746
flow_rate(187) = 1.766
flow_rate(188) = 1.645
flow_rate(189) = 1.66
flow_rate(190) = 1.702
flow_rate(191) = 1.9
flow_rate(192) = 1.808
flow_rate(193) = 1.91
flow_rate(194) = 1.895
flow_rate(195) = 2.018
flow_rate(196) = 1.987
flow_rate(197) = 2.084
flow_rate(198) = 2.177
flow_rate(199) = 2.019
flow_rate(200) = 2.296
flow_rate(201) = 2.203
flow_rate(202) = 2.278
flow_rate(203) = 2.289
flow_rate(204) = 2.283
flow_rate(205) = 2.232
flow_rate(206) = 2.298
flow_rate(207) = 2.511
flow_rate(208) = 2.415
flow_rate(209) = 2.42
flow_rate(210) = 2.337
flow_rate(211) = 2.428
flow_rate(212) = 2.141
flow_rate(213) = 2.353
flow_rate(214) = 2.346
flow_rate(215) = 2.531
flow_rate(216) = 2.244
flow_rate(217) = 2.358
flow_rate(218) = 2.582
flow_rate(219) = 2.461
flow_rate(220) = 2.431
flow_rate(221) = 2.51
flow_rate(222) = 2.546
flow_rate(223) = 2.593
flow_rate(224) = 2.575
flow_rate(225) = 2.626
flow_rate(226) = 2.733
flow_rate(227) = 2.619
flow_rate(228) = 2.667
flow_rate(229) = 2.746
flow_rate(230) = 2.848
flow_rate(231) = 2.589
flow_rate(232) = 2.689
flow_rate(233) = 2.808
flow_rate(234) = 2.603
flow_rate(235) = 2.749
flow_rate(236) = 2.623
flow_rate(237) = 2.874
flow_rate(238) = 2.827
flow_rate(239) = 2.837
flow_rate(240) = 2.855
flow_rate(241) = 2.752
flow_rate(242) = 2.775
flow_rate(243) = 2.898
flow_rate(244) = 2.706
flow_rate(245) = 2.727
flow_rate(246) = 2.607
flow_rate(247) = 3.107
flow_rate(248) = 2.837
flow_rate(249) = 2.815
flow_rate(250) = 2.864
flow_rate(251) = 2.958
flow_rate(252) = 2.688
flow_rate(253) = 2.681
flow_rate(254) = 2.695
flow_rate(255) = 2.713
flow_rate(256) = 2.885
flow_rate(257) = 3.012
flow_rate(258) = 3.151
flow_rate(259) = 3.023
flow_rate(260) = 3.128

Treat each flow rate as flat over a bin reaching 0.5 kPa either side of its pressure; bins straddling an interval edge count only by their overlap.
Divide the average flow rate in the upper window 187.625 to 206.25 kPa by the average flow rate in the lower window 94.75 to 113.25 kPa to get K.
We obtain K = 1.49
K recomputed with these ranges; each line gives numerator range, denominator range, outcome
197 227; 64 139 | 1.59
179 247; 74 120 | 1.62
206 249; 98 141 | 1.75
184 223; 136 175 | 1.39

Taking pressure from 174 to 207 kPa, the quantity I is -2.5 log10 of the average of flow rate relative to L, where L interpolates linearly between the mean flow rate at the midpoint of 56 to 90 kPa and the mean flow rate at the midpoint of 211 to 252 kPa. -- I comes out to 0.26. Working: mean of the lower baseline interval 1.53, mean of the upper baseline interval 2.66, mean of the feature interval 1.87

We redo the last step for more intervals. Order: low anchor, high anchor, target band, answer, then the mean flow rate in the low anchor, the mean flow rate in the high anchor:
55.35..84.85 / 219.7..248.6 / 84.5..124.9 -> 0.24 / 1.54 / 2.72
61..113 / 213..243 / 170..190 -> 0.36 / 1.47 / 2.63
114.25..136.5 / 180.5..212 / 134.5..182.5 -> 0.14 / 1.57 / 2.01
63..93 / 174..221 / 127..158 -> 0.13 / 1.54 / 2.03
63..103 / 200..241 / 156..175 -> 0.37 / 1.5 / 2.53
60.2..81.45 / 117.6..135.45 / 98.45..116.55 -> 0.15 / 1.58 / 1.58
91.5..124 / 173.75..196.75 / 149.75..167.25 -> 0.05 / 1.42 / 1.71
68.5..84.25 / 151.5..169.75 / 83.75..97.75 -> 0.06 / 1.54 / 1.52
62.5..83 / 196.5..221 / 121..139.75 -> 0.18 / 1.57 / 2.33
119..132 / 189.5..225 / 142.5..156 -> 0.12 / 1.58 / 2.27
